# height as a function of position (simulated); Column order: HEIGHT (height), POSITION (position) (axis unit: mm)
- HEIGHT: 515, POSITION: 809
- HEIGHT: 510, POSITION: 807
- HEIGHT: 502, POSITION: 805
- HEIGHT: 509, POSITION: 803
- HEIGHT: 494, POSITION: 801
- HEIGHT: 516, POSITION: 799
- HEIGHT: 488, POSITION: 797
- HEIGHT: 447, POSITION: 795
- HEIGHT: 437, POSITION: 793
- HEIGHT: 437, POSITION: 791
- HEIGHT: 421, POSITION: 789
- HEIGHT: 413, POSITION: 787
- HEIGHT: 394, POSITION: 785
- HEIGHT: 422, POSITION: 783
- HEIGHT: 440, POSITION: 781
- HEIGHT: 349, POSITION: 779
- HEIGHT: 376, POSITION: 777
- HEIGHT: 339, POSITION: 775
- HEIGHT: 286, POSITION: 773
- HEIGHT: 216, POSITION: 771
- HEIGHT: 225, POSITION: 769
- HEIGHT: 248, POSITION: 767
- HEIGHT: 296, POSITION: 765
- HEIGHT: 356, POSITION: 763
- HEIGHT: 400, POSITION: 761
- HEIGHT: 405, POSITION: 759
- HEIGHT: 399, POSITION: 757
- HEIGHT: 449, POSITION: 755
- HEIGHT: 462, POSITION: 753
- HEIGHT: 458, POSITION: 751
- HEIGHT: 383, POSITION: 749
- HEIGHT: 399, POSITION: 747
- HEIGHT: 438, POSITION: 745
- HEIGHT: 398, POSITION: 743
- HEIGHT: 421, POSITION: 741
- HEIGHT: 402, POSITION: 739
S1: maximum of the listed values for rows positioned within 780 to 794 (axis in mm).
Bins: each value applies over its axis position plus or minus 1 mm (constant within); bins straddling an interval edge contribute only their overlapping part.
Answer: 440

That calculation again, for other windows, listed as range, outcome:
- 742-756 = 462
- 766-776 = 339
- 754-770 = 449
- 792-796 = 447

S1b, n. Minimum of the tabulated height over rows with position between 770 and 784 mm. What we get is 216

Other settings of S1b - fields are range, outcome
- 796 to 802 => 488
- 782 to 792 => 394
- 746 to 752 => 383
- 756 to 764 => 356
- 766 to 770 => 225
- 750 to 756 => 449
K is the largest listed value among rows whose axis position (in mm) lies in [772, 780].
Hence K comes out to 376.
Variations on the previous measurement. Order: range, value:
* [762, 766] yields 356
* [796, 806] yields 516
